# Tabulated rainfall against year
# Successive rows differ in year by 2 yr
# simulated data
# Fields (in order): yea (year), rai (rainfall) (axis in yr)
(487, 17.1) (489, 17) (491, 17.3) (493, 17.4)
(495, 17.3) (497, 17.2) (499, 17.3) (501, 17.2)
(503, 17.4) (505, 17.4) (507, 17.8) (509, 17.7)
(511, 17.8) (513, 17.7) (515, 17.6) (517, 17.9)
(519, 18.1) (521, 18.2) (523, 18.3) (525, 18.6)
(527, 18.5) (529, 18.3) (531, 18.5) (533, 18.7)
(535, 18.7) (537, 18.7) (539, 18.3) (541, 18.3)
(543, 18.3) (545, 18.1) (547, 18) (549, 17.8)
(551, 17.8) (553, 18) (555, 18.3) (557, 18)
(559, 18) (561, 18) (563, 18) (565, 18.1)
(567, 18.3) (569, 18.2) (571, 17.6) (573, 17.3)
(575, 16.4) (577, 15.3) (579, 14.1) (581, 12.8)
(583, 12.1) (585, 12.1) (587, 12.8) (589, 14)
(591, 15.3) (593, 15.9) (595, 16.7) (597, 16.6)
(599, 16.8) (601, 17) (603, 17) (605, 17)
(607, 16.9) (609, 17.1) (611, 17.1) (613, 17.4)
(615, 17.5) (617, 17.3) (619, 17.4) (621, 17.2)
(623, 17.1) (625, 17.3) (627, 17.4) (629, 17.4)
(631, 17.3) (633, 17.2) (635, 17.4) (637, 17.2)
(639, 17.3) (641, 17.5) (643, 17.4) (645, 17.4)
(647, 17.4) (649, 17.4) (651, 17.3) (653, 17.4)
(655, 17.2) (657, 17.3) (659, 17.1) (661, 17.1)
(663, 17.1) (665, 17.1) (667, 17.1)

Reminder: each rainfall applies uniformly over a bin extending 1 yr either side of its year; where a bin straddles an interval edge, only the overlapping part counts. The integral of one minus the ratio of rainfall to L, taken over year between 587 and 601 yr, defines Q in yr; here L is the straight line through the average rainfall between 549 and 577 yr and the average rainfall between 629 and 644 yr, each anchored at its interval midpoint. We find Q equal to 1.5 yr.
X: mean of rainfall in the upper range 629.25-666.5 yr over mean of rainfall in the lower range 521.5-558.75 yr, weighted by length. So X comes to 0.95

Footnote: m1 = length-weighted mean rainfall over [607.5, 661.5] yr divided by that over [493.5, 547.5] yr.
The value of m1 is 1.0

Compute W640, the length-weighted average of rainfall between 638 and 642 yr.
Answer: 17.4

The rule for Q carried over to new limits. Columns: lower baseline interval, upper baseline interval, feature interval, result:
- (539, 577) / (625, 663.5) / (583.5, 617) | 2.92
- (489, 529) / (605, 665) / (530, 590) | 2.02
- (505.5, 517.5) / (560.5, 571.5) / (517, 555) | -0.86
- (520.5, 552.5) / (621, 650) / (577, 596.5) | 4.05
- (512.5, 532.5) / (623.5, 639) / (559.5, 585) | 2.26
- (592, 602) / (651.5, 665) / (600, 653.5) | -1.20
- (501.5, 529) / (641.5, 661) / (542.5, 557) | -0.21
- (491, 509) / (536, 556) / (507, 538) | -0.77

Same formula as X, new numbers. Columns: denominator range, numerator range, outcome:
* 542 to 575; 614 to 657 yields 0.97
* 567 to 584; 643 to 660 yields 1.11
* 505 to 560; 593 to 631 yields 0.94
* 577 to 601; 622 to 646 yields 1.19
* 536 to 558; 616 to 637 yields 0.95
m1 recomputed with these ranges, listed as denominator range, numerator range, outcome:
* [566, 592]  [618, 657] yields 1.15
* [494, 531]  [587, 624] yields 0.93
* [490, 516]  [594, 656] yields 0.99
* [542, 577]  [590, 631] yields 0.95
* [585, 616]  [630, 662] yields 1.07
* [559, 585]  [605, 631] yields 1.06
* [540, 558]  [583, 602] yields 0.83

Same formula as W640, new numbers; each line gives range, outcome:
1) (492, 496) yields 17.4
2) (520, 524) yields 18.2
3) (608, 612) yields 17.1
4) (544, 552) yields 17.9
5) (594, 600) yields 16.7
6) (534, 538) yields 18.7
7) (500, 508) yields 17.4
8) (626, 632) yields 17.4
